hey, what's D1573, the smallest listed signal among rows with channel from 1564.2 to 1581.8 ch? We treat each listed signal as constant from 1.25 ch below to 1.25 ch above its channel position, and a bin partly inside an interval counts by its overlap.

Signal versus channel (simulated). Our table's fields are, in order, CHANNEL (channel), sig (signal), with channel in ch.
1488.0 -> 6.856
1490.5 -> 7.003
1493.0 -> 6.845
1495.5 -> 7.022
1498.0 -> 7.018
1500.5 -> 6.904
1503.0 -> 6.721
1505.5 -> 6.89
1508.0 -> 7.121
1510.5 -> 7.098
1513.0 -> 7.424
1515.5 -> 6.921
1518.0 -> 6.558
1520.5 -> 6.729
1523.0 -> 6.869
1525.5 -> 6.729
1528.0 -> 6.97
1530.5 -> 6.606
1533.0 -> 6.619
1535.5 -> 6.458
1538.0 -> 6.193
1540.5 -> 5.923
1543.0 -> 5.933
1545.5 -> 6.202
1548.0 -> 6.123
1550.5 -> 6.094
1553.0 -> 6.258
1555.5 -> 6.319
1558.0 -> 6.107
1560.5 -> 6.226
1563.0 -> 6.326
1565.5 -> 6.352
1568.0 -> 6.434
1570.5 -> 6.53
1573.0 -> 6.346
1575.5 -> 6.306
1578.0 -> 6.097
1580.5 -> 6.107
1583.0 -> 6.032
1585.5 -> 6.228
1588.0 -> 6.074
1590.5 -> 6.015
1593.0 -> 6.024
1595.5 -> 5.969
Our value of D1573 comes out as 6.097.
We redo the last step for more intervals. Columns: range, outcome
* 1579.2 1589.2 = 6.032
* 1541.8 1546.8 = 5.933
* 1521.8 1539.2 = 6.193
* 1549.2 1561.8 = 6.094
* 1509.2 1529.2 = 6.558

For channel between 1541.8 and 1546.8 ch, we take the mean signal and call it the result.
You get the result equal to 6.07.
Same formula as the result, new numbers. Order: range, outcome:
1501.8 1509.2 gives 6.91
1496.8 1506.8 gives 6.88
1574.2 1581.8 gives 6.17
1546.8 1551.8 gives 6.11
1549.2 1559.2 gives 6.19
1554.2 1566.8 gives 6.27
